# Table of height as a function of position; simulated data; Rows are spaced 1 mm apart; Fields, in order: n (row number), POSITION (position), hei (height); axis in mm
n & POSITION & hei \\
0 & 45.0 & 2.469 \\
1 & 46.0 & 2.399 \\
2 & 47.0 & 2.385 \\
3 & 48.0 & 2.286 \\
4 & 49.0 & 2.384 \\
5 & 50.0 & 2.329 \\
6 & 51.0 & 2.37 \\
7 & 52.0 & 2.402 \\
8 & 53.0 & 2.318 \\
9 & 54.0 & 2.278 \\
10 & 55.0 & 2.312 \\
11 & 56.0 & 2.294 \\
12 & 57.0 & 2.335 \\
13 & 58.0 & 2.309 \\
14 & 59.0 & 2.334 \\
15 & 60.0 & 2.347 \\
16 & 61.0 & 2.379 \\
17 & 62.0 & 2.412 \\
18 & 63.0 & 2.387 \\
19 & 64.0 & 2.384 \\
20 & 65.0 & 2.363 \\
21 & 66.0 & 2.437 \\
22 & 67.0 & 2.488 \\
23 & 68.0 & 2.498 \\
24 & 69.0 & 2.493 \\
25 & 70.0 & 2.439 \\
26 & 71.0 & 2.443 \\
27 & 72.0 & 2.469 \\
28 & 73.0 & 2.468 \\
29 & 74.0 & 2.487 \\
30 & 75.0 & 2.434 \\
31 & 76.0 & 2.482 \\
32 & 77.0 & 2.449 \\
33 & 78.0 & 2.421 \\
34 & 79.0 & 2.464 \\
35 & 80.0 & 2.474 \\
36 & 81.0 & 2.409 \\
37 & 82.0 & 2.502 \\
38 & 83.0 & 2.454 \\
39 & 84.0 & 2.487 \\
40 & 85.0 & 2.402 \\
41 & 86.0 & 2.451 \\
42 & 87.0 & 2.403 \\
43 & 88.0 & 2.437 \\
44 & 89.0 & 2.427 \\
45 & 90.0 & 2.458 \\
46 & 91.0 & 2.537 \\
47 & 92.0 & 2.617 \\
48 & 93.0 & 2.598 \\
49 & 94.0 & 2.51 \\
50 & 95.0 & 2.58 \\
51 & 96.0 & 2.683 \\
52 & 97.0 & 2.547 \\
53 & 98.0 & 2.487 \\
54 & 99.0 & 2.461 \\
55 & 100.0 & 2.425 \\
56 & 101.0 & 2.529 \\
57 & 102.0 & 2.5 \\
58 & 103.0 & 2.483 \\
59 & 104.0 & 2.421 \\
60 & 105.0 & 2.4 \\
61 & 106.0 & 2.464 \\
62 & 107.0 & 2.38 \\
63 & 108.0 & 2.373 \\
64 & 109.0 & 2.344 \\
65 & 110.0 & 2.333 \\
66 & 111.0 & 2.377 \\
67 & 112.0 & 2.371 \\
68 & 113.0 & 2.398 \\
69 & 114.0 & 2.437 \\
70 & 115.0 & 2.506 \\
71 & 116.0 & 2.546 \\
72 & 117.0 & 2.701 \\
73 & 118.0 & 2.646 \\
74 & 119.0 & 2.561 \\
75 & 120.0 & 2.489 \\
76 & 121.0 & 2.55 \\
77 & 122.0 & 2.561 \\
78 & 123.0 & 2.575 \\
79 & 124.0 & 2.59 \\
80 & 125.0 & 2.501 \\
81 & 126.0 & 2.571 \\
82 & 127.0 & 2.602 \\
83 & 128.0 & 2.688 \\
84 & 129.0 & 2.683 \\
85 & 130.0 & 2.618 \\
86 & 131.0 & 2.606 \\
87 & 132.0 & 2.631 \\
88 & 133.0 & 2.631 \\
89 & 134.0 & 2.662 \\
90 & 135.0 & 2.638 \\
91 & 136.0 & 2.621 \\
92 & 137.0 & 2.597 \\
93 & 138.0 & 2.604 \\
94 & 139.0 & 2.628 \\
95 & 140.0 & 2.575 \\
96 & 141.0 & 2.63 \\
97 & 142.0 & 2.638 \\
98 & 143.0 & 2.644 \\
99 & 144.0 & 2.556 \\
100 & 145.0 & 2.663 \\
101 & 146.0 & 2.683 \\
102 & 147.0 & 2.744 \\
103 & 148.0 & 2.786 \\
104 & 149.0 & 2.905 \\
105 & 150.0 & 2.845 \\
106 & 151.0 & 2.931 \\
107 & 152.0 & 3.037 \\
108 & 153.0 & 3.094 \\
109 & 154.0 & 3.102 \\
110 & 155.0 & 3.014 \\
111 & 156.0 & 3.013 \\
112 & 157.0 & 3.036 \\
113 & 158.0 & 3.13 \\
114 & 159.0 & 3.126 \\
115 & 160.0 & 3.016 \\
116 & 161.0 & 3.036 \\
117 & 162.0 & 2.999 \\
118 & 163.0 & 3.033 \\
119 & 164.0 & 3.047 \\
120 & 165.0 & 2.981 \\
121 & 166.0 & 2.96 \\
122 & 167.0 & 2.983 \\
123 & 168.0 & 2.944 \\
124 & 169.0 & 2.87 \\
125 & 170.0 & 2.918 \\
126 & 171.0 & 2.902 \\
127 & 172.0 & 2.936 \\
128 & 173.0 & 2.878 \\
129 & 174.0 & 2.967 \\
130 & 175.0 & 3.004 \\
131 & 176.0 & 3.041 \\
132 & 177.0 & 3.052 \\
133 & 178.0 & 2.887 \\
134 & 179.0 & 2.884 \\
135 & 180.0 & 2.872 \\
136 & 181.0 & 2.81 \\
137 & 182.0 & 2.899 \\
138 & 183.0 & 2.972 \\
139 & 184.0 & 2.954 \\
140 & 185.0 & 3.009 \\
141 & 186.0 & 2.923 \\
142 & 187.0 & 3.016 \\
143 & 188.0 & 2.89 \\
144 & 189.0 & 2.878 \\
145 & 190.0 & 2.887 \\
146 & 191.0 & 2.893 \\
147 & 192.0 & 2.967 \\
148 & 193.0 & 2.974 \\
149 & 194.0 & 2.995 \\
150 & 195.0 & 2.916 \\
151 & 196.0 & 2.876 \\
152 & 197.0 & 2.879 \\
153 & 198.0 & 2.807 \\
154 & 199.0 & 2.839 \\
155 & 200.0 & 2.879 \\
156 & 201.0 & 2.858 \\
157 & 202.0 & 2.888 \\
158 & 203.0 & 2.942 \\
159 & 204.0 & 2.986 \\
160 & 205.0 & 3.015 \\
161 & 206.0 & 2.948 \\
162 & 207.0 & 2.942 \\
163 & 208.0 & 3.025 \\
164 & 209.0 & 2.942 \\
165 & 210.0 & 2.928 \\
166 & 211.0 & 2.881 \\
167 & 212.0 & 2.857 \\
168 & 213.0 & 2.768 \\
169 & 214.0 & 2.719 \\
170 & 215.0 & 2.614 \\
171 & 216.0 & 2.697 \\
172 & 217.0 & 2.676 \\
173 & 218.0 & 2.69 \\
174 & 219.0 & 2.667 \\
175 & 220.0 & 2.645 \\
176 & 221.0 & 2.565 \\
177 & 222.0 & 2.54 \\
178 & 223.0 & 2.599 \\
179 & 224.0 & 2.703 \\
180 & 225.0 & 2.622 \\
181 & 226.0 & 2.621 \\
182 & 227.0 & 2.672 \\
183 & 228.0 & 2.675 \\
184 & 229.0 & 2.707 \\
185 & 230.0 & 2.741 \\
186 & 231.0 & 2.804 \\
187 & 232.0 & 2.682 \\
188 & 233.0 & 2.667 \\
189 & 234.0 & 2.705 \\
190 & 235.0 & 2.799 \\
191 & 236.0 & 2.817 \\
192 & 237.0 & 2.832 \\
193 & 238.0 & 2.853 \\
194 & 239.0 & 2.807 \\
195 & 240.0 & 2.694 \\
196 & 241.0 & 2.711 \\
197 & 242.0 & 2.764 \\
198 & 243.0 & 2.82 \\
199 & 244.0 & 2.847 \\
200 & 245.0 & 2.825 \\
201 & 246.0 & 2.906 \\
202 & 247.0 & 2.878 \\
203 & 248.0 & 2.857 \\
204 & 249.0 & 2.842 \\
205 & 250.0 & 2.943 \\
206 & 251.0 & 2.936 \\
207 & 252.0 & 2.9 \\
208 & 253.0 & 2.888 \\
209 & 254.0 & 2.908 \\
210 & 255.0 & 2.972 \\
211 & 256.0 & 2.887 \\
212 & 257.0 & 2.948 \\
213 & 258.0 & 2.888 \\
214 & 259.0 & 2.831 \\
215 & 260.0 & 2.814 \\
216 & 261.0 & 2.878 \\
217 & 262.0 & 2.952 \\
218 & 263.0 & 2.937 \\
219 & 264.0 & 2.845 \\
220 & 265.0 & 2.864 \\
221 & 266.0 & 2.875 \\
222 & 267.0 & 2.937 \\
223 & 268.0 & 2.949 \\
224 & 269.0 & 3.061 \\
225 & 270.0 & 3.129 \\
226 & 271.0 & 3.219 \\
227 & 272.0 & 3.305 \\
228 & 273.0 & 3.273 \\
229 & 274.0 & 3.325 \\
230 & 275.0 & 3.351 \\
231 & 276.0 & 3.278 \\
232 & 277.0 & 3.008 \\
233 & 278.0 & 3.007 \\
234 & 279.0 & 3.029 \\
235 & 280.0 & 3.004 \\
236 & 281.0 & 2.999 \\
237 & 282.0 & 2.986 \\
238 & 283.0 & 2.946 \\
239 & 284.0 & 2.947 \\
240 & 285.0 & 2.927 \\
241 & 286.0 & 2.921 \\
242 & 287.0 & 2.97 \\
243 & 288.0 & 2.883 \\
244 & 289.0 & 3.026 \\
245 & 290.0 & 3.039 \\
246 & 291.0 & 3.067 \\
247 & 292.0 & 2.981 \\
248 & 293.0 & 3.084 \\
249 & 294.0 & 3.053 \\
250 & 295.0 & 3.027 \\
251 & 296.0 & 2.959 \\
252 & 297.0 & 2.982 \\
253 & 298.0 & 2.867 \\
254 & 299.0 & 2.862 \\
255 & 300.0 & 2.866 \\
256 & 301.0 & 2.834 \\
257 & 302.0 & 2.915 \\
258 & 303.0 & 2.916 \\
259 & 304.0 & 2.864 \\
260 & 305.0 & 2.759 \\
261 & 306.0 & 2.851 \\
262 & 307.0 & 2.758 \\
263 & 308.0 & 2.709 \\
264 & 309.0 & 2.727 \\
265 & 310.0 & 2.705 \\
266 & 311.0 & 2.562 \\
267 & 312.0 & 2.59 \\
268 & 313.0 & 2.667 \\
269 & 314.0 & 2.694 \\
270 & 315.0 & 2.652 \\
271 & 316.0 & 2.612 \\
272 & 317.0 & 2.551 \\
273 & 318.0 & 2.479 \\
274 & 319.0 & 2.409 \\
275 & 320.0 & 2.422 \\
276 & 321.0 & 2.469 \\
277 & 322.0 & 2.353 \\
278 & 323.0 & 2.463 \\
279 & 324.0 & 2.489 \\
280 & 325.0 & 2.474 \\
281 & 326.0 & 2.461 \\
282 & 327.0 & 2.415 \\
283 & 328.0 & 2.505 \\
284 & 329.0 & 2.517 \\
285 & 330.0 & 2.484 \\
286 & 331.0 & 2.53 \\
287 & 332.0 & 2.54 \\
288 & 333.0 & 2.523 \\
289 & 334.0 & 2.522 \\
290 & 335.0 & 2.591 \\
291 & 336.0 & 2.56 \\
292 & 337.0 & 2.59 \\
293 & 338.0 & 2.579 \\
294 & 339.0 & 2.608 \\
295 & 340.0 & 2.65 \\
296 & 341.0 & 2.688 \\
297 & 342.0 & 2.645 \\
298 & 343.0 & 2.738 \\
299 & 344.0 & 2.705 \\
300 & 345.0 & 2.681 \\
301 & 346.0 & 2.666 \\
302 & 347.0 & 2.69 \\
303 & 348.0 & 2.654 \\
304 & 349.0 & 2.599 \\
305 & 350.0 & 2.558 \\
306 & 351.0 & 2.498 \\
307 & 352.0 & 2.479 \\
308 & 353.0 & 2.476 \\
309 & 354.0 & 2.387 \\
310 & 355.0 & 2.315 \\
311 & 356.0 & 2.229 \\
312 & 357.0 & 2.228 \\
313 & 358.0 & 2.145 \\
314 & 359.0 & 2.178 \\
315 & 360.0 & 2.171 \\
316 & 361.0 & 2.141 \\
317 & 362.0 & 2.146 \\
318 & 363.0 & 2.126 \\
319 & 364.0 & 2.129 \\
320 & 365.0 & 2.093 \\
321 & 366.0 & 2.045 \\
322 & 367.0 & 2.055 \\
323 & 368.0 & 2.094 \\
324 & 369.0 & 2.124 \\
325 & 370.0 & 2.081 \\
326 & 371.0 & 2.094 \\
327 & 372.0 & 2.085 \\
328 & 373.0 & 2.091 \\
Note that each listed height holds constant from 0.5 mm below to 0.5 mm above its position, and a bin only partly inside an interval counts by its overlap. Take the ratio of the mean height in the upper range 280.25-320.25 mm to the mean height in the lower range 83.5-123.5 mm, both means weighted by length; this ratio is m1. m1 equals 1.1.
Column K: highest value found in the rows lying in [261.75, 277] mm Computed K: 3.351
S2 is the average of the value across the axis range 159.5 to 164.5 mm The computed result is 3.03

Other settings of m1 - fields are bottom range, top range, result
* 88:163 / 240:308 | 1.12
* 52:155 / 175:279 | 1.14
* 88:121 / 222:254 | 1.12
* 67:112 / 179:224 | 1.16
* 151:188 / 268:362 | 0.91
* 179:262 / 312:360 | 0.89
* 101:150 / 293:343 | 1.04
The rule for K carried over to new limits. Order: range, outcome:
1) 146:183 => 3.13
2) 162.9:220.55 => 3.052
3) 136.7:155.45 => 3.102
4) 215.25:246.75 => 2.906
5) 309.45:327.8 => 2.705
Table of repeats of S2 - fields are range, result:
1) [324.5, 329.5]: 2.47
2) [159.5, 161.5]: 3.03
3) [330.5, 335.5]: 2.54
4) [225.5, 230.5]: 2.68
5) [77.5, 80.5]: 2.45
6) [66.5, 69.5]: 2.49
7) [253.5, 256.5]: 2.92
